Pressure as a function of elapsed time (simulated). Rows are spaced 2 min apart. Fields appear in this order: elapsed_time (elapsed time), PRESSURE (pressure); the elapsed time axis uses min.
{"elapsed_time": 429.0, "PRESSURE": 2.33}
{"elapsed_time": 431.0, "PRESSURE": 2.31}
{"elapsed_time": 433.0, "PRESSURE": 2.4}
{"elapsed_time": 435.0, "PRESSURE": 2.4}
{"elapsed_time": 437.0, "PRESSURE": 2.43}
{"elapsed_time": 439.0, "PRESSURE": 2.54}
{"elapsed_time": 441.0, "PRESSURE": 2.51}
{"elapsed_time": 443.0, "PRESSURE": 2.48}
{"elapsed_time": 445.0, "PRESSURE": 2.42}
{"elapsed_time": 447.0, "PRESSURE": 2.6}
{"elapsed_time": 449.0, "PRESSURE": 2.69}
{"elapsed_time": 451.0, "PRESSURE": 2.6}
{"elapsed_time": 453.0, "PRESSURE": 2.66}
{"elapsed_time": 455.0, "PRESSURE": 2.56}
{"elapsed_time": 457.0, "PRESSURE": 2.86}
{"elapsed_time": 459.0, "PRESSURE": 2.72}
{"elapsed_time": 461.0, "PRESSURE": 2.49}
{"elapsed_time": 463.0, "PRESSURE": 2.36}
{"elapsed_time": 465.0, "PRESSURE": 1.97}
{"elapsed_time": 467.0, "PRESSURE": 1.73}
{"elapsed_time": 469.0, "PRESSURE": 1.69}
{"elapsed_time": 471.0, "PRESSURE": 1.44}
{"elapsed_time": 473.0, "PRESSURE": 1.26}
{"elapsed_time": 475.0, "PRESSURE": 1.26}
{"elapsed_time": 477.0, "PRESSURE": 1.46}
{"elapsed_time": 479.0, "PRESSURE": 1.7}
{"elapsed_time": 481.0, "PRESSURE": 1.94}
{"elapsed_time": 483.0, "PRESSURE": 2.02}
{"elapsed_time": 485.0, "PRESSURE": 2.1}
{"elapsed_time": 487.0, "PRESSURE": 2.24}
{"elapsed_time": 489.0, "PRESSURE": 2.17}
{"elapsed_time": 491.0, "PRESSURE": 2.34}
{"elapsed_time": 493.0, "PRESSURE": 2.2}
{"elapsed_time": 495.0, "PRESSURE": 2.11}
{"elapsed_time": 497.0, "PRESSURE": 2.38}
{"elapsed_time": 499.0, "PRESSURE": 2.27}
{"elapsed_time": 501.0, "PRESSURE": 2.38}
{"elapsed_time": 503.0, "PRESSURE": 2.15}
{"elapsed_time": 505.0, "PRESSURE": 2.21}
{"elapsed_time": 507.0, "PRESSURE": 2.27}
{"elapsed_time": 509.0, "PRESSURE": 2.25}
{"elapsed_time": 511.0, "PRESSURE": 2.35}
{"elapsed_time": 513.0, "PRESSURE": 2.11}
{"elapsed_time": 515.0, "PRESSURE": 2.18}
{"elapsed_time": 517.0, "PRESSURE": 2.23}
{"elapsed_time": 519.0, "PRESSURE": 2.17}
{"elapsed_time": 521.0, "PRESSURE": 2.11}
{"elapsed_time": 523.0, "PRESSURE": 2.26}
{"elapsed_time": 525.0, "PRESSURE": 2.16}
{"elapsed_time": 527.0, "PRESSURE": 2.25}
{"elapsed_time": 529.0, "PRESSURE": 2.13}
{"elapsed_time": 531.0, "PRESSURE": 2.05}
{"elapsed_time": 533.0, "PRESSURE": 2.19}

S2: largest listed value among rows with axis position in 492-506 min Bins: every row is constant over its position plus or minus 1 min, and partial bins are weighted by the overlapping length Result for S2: 2.38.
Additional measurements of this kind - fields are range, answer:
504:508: 2.27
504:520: 2.35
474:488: 2.24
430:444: 2.54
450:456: 2.66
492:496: 2.2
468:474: 1.69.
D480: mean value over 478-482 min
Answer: 1.82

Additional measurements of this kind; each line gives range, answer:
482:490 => 2.13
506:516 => 2.23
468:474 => 1.46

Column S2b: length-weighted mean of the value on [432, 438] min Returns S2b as 2.41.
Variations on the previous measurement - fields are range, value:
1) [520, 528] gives 2.19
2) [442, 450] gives 2.55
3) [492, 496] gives 2.16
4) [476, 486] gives 1.84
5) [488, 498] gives 2.24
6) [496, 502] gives 2.34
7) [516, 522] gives 2.17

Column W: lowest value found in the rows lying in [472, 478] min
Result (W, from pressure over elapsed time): 1.26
